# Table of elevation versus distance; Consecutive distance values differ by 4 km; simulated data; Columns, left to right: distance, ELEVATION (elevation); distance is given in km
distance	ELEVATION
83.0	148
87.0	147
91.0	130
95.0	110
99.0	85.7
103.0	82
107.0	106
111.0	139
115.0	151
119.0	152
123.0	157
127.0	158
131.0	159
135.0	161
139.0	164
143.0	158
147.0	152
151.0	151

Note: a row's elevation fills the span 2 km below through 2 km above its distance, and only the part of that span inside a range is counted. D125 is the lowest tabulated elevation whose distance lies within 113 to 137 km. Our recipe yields 151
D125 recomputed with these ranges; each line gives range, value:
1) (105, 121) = 106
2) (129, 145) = 158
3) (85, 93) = 130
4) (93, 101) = 85.7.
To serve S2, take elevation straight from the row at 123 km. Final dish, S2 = 157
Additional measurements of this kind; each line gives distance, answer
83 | 148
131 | 159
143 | 158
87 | 147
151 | 151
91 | 130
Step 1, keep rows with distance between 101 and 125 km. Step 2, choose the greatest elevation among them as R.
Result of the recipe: 157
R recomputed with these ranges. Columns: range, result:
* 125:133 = 159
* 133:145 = 164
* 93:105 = 110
